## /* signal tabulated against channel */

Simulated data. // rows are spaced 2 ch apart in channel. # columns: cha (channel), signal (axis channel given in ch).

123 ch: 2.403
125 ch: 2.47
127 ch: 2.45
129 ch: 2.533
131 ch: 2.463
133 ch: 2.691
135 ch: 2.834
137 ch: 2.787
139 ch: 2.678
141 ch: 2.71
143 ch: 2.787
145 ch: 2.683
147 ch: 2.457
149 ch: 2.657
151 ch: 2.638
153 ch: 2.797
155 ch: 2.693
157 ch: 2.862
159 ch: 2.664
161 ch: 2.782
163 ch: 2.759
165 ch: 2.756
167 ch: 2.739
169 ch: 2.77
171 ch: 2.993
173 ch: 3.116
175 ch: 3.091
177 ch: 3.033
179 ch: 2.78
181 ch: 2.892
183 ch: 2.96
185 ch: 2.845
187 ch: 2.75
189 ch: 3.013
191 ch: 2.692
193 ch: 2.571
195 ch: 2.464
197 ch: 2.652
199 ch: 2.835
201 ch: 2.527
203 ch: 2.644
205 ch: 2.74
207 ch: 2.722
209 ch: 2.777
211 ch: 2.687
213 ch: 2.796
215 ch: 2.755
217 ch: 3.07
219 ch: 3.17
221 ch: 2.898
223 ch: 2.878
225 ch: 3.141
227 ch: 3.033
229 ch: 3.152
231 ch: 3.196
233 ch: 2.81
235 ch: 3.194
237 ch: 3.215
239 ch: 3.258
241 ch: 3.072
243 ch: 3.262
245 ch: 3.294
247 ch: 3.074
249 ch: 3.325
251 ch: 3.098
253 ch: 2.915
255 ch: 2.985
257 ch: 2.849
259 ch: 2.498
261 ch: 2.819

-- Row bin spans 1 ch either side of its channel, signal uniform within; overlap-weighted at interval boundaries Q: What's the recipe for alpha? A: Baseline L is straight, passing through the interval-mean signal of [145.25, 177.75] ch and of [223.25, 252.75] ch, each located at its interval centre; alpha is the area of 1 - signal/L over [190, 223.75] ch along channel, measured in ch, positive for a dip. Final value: 2.7 ch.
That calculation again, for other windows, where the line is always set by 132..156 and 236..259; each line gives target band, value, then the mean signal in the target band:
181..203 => 1.1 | 2.73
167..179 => -0.6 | 2.96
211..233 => 0.1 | 2.99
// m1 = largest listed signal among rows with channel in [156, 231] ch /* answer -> 3.196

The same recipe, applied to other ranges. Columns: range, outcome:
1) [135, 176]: 3.116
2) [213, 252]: 3.325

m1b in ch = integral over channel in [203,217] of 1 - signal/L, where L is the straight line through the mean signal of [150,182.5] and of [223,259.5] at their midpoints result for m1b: 1.0 ch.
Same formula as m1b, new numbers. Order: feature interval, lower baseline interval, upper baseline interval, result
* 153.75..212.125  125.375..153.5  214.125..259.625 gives 0.8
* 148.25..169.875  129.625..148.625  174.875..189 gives 0.3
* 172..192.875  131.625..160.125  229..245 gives -0.1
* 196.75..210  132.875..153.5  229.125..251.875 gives 1.3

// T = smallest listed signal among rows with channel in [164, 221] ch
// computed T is 2.464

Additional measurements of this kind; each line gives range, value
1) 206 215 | 2.687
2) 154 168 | 2.664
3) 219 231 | 2.878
